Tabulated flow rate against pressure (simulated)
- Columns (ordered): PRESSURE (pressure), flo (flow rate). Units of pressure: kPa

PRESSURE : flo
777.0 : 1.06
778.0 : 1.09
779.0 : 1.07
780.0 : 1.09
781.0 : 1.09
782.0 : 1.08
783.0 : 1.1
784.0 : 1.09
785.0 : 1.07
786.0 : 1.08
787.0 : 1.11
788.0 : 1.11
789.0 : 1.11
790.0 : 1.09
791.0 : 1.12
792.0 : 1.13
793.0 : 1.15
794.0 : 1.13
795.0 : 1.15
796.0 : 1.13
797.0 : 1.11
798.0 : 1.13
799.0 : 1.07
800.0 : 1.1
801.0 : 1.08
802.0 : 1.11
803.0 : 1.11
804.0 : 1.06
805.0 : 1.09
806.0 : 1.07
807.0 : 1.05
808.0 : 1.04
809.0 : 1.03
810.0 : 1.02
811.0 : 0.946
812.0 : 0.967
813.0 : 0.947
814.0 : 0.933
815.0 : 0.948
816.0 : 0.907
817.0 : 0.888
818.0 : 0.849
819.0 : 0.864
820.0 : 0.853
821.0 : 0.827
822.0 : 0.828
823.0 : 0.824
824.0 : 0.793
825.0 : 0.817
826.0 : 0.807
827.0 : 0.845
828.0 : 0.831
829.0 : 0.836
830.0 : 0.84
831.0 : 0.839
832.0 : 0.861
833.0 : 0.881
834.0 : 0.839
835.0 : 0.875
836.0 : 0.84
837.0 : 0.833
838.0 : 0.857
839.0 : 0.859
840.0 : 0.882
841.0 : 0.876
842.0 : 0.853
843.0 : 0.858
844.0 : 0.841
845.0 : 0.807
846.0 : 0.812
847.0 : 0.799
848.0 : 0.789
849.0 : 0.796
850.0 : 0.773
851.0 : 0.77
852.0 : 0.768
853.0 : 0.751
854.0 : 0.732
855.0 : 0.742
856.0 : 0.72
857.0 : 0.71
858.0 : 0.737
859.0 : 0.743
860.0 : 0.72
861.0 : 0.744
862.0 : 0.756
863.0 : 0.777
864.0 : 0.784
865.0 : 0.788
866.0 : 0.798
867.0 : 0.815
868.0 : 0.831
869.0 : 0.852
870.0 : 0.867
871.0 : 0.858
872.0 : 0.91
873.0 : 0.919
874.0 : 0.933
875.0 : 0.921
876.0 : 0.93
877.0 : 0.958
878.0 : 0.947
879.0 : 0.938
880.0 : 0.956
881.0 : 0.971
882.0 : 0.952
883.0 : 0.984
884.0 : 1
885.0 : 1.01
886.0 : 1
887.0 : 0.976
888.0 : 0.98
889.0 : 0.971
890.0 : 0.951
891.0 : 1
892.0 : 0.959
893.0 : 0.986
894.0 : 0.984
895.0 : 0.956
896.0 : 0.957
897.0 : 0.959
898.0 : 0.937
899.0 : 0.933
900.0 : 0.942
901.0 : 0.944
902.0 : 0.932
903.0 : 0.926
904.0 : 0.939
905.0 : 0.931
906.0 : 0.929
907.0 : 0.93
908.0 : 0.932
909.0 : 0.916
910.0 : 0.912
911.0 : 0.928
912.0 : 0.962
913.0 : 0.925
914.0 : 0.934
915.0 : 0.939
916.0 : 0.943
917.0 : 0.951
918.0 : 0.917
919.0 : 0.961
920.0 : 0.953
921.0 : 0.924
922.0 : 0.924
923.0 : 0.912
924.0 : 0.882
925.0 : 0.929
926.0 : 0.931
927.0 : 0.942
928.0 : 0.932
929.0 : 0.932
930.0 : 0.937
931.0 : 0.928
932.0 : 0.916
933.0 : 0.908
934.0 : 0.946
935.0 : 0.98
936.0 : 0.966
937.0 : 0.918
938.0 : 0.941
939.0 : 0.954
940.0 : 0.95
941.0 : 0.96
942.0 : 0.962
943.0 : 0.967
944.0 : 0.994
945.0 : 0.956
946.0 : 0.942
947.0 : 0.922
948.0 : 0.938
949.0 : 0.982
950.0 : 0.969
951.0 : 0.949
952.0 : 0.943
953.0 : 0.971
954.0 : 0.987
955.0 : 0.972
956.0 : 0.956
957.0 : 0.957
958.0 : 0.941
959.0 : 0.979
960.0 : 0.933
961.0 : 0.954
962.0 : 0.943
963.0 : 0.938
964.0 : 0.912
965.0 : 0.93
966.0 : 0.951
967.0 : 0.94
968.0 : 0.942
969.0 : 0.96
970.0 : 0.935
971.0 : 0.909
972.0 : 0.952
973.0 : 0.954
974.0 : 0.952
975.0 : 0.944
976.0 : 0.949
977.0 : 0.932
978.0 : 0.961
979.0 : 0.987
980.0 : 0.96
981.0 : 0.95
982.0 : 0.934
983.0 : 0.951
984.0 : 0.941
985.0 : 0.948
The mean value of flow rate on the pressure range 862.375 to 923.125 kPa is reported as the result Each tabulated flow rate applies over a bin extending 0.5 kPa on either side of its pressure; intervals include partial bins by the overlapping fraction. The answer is 0.929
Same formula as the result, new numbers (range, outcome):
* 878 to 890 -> 0.974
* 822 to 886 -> 0.842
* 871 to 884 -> 0.942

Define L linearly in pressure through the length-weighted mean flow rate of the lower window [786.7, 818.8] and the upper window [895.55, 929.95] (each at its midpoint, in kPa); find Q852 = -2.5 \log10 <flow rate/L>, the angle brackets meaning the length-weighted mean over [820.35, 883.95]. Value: 0.191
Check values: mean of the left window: 1.05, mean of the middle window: 0.836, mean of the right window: 0.934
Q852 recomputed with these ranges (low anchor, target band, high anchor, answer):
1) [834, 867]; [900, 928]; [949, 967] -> -0.05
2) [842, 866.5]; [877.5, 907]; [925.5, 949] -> -0.13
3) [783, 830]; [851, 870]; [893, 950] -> 0.26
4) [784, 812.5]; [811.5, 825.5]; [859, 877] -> 0.16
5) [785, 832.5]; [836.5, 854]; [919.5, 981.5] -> 0.20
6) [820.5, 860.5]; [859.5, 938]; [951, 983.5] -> -0.06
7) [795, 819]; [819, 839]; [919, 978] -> 0.20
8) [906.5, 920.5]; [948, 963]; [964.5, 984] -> -0.02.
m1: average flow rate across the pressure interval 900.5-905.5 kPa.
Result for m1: 0.934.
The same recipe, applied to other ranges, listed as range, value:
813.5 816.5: 0.929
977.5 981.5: 0.964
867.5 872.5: 0.864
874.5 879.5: 0.939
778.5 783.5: 1.09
